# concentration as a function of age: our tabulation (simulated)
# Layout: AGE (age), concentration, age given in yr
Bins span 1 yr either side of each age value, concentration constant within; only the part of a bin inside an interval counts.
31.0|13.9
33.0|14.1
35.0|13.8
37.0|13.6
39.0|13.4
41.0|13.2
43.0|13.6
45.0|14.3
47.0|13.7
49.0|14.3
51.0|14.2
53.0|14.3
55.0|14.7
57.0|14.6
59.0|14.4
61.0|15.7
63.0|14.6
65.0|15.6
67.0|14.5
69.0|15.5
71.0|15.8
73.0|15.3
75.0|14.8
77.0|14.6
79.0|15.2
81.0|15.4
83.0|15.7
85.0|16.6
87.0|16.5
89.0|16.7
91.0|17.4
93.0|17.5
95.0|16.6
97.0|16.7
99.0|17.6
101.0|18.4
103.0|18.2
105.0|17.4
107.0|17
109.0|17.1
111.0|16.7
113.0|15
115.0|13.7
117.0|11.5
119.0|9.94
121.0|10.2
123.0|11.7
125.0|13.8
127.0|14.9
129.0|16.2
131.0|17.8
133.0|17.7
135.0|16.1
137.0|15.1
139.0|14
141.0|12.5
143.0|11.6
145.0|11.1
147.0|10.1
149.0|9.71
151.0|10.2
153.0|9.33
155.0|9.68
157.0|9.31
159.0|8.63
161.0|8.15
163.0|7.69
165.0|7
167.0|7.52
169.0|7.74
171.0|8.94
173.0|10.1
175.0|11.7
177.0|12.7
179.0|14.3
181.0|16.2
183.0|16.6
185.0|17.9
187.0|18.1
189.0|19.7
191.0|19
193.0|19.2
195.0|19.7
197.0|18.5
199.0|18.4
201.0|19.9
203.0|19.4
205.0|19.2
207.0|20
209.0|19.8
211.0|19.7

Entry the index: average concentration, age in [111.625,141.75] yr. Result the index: 14.1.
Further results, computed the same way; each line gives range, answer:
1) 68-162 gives 14.3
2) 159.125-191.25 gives 12.5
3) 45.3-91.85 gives 15.2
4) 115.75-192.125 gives 12.5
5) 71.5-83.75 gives 15.2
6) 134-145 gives 13.6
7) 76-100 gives 16.4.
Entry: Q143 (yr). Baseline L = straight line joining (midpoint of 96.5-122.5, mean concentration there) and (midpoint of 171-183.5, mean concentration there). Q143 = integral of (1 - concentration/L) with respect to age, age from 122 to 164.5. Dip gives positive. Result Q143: 6.43 yr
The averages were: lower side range 15.2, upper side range 13.1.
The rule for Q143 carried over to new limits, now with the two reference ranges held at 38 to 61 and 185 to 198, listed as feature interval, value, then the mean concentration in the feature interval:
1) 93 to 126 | 1.93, 15.2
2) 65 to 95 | -1.31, 15.8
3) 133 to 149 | 3.89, 13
